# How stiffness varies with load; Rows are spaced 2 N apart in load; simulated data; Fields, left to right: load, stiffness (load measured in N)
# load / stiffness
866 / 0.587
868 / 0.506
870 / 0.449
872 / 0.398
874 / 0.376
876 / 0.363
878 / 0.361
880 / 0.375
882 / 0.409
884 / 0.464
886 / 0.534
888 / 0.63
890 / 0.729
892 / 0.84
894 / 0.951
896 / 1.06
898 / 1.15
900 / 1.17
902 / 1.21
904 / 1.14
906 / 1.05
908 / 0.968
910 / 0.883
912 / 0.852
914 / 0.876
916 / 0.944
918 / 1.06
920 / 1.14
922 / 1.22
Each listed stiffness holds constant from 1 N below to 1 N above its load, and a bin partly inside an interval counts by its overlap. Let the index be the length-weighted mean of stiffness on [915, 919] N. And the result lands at 1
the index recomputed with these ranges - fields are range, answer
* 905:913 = 0.938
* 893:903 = 1.11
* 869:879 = 0.389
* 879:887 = 0.446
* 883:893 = 0.639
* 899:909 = 1.11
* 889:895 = 0.84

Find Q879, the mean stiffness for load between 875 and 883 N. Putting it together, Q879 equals 0.377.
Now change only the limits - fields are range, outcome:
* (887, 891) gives 0.679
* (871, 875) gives 0.387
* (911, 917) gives 0.891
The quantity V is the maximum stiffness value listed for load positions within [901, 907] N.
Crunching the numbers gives 1.21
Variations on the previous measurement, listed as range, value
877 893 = 0.84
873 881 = 0.376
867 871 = 0.506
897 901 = 1.17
